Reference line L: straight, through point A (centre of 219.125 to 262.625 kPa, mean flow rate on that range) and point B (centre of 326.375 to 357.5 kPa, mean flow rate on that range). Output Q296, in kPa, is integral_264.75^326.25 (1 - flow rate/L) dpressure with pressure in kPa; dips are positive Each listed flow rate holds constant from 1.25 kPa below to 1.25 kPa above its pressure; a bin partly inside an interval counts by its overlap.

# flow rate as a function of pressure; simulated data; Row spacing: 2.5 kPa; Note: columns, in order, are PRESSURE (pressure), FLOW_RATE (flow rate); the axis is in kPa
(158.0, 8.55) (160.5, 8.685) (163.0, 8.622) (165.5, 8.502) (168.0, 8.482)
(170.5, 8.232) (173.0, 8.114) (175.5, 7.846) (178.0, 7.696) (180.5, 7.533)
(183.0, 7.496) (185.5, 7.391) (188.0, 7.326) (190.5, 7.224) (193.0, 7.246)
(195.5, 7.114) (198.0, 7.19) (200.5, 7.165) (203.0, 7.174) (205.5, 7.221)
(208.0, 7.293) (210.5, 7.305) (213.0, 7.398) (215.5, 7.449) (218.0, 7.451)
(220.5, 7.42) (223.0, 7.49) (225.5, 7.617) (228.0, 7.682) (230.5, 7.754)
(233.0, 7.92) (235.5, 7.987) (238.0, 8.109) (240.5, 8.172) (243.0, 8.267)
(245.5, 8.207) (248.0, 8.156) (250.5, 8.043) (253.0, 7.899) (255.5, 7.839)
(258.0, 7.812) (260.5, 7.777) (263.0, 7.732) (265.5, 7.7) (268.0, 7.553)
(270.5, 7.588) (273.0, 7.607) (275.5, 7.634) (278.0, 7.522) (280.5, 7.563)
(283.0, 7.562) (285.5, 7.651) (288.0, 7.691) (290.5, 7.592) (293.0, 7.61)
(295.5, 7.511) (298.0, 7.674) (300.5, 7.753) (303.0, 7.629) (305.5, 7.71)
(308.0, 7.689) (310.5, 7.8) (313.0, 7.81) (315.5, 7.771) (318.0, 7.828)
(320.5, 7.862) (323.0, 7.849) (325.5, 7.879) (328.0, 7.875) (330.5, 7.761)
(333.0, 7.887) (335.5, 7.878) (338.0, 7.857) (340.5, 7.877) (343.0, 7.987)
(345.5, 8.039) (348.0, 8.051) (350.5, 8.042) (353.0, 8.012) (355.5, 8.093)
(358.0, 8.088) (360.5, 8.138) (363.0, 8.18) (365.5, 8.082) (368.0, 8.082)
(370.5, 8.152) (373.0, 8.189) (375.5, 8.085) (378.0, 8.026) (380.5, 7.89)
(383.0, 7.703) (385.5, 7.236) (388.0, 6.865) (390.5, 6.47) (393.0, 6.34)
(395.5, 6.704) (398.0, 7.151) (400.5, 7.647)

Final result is 1.87 kPa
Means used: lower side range 7.89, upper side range 7.95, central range 7.68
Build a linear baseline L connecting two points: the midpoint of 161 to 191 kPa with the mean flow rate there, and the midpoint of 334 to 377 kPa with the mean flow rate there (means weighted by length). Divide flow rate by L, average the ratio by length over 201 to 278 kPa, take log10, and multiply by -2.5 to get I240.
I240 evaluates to 0.036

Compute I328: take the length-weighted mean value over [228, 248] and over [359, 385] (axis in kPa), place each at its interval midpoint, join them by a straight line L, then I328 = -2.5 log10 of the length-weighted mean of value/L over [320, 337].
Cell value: 0.02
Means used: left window 8.04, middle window 7.86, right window 8.03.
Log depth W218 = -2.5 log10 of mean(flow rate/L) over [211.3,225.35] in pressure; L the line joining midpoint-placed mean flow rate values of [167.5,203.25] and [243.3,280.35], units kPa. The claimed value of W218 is 0.03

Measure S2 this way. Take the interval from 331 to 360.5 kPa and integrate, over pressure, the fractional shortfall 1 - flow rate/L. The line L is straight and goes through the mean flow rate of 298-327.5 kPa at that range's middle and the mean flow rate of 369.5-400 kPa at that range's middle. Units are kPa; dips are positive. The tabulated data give -1.5 kPa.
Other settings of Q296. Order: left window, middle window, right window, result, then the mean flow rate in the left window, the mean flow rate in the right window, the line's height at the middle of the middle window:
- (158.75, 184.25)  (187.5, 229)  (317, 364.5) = 3.9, 8.13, 7.96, 8.09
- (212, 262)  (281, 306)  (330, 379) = 0.9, 7.82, 8.03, 7.92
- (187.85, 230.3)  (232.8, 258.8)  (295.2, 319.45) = -1.9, 7.35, 7.73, 7.49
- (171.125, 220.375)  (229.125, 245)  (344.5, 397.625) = -1.2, 7.41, 7.73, 7.49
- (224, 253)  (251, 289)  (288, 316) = 0.7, 7.98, 7.68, 7.84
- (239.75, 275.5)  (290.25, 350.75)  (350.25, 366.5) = 1.5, 7.87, 8.09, 8.01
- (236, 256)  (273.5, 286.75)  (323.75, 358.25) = 0.7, 8.09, 7.95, 8.04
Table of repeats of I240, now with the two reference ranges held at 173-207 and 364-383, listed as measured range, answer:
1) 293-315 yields 0.01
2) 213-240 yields -0.02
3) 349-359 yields -0.01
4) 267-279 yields 0.01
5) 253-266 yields -0.02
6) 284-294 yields 0.02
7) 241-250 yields -0.08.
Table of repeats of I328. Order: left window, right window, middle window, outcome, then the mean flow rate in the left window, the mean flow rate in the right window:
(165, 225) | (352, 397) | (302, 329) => -0.02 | 7.52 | 7.68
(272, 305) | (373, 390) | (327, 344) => -0.04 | 7.62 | 7.62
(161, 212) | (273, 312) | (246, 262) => -0.04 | 7.62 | 7.64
